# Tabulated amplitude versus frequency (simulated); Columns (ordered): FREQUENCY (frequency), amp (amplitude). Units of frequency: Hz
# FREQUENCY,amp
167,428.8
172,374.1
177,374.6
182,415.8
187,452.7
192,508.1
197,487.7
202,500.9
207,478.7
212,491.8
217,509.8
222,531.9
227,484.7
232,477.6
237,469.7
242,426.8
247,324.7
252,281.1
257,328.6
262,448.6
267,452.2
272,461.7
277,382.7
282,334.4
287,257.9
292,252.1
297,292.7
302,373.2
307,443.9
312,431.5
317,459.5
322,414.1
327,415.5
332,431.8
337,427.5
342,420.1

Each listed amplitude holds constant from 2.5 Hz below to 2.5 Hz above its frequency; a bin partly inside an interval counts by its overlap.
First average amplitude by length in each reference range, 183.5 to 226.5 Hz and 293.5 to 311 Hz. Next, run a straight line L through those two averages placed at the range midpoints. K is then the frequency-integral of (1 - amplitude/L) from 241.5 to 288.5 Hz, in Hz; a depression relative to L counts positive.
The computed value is 5.2 Hz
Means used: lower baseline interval 493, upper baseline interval 368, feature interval 370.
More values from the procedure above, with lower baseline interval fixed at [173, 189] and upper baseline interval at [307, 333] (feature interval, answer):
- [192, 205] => -2.7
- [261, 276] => -0.9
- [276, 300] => 7.1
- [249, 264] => 2.6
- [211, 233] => -4.5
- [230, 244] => -1.3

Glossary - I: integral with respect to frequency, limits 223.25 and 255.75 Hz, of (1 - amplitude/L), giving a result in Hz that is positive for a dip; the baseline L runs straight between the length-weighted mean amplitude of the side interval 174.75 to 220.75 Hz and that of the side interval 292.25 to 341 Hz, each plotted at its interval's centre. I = 2.60 Hz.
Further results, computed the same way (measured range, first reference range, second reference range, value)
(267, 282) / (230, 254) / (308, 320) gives 0.18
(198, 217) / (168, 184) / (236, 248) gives -4.41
